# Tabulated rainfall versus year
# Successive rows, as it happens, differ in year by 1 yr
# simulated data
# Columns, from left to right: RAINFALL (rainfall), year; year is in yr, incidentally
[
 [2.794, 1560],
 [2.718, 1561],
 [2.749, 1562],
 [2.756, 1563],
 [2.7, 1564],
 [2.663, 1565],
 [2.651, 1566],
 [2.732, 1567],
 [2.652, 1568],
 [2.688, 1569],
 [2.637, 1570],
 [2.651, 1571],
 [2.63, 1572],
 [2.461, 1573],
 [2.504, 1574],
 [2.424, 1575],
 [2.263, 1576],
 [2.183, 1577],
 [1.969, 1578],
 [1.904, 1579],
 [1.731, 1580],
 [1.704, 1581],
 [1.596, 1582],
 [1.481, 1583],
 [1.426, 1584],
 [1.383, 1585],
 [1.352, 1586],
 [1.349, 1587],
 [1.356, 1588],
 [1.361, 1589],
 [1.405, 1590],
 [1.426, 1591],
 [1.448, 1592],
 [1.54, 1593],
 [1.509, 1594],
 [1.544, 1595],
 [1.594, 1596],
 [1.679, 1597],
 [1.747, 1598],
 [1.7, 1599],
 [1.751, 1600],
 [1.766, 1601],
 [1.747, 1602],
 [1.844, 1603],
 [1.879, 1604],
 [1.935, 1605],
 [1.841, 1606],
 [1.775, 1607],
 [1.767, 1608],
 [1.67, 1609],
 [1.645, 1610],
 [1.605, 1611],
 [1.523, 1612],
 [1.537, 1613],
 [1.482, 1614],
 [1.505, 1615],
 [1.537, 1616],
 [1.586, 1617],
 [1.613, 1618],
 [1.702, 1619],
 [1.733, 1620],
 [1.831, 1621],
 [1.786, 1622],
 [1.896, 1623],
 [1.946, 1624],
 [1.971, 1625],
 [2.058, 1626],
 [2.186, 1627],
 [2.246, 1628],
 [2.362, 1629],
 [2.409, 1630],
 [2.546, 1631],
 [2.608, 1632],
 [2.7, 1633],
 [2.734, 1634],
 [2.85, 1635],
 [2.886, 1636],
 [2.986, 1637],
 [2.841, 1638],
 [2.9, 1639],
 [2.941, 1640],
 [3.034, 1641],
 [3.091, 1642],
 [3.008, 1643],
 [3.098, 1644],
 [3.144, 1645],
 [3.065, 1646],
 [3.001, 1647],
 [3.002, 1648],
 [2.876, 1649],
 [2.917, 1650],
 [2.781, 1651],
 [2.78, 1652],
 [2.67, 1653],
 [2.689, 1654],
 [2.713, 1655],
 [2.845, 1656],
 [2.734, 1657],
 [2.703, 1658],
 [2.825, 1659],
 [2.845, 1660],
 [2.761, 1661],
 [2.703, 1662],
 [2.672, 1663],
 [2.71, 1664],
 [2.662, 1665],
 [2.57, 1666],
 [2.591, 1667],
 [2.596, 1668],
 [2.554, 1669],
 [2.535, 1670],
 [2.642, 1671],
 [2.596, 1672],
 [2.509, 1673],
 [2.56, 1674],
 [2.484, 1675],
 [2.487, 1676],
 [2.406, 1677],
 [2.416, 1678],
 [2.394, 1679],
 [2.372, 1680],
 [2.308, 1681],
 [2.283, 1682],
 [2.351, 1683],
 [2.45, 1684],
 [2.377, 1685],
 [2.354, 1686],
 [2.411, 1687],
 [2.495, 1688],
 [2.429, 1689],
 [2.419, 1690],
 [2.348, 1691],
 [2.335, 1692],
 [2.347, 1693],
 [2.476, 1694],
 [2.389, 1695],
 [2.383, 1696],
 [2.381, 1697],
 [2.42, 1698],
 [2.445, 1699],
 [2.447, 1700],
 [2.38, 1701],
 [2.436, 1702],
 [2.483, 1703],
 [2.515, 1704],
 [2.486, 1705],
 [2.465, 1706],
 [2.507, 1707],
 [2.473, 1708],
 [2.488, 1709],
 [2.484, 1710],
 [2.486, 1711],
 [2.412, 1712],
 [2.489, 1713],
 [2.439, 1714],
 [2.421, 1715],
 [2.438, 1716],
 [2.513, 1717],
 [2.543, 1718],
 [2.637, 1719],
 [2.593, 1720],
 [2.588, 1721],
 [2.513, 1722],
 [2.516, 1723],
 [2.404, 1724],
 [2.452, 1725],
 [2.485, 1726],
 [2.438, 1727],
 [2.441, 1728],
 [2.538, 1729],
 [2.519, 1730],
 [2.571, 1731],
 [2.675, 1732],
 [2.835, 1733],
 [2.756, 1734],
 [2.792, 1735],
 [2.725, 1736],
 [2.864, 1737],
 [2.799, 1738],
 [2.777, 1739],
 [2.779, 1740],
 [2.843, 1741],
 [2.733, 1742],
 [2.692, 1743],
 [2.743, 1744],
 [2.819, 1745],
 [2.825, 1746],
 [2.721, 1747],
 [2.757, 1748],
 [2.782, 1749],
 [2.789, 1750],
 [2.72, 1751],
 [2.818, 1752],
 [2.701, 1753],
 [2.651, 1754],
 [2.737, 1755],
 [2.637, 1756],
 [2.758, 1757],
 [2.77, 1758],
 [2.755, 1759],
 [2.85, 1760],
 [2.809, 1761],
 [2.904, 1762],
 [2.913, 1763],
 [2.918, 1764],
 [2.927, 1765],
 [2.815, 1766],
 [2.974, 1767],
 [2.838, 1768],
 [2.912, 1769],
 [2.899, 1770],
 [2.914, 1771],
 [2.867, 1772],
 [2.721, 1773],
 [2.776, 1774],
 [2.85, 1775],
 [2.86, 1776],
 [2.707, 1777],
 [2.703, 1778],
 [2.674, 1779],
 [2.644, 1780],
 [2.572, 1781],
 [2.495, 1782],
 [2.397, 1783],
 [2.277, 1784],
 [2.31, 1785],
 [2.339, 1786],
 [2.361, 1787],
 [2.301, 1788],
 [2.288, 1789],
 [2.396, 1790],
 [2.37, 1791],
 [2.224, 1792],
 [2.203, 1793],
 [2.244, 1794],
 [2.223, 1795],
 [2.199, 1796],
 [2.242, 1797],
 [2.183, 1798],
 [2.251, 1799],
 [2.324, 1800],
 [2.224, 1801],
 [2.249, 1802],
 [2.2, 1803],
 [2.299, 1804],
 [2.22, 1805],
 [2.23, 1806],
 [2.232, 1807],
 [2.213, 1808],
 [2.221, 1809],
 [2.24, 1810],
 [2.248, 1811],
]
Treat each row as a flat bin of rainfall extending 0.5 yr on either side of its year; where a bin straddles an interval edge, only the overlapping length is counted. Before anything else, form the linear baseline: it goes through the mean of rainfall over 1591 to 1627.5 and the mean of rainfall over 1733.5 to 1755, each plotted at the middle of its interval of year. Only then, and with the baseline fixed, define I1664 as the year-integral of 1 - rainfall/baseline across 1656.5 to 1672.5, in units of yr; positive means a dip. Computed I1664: -3.92 yr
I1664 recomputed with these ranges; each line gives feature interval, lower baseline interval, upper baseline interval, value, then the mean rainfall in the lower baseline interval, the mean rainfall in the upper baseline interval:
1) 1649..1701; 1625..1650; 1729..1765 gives 4.1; 2.76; 2.76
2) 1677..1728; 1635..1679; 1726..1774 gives 5.9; 2.76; 2.76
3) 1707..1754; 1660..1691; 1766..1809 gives -2.7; 2.51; 2.46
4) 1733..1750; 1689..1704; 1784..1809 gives -3.1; 2.41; 2.26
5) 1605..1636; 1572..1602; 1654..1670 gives 2.9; 1.72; 2.69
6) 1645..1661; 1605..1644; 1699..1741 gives -3.8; 2.18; 2.55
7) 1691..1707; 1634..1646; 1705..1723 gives 1.0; 2.97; 2.5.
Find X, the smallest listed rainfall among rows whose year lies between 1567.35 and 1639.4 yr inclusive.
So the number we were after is 1.349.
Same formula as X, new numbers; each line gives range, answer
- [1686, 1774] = 2.335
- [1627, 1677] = 2.186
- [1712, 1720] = 2.412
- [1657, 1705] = 2.283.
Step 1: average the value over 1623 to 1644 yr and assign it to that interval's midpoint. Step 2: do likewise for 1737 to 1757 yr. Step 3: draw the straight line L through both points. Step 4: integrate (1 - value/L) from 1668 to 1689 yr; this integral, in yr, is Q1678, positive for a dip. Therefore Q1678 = 1.7 yr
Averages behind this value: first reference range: 2.61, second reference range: 2.76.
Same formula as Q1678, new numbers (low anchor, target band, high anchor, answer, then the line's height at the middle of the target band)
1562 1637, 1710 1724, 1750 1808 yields -0.9 yr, 2.36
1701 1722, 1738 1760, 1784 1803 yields -3.4 yr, 2.39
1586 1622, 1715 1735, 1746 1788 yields -0.9 yr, 2.44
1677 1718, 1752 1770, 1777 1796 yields -3.1 yr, 2.4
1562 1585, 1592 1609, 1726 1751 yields 4.6 yr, 2.35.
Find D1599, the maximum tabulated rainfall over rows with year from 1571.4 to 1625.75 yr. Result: 2.63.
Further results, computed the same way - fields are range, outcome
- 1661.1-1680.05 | 2.71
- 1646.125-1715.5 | 3.002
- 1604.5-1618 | 1.935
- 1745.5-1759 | 2.825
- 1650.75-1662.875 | 2.845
